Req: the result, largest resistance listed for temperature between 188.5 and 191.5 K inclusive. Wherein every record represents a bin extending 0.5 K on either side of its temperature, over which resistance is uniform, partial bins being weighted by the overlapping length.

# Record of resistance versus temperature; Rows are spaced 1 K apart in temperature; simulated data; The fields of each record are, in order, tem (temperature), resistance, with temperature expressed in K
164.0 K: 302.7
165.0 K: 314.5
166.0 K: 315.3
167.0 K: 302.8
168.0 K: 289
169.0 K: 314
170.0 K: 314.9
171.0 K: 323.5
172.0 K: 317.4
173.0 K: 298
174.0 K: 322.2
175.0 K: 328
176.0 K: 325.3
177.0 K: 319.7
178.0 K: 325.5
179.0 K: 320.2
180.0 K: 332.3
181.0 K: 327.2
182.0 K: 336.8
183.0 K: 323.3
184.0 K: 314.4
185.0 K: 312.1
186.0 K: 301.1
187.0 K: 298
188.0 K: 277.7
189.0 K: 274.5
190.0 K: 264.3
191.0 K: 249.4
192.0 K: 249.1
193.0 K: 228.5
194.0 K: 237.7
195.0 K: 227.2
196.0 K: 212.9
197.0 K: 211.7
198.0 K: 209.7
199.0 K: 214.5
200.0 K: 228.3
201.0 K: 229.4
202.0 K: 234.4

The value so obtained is 274.5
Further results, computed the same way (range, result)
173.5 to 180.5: 332.3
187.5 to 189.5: 277.7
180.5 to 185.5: 336.8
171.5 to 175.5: 328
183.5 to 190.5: 314.4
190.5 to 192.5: 249.4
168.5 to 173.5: 323.5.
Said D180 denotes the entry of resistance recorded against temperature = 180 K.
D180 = 332.3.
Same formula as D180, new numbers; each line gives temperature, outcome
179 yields 320.2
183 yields 323.3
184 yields 314.4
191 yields 249.4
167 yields 302.8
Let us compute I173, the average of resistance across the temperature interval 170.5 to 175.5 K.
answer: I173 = 318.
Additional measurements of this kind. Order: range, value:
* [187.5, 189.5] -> 276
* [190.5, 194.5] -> 241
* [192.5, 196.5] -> 227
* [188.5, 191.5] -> 263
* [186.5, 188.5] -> 288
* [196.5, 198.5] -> 211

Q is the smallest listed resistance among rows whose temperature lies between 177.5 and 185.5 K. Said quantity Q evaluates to 312.1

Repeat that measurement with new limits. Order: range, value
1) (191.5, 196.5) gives 212.9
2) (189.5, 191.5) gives 249.4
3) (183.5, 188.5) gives 277.7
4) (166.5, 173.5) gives 289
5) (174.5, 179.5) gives 319.7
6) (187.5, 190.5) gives 264.3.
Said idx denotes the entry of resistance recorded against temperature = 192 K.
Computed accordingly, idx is 249.1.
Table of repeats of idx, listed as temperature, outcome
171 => 323.5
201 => 229.4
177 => 319.7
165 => 314.5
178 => 325.5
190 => 264.3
